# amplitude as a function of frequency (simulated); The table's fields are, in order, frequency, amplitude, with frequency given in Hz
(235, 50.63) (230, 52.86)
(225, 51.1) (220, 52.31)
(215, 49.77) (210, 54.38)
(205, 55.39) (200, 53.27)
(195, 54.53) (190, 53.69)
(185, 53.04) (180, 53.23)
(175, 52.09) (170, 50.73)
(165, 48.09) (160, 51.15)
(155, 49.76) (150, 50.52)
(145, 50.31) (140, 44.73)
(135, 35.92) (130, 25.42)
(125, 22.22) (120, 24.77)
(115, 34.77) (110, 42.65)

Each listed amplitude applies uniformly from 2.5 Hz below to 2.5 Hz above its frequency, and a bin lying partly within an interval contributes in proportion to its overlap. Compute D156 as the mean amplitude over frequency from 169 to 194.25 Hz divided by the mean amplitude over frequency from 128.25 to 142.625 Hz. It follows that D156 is 1.5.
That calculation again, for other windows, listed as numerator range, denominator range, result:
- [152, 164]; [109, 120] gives 1.43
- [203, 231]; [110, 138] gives 1.74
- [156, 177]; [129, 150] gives 1.22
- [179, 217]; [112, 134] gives 1.92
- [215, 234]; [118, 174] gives 1.24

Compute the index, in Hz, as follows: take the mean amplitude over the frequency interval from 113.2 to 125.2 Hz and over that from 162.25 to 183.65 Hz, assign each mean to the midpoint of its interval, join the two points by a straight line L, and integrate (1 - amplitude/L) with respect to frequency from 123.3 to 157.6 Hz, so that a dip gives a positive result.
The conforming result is -2.4 Hz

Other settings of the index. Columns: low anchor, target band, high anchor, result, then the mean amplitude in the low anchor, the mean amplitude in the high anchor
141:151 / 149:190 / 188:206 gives 0.3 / 49.5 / 54.1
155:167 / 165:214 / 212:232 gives -2.3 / 49.7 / 51.5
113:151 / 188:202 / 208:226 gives -1.8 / 35.5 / 51.9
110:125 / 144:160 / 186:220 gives -4.2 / 30.7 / 53.4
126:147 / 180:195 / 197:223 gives -1.6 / 37.6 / 53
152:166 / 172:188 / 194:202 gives -0.2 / 49.9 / 53.8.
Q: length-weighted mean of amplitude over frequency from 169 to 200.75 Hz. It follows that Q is 53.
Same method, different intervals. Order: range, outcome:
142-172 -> 50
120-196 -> 45.5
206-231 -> 52.2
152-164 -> 50.2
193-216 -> 53.7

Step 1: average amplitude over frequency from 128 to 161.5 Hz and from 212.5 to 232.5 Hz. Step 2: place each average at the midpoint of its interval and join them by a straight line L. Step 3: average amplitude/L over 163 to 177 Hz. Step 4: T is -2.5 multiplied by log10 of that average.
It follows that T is -0.09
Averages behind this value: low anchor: 44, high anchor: 51.5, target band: 50.3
